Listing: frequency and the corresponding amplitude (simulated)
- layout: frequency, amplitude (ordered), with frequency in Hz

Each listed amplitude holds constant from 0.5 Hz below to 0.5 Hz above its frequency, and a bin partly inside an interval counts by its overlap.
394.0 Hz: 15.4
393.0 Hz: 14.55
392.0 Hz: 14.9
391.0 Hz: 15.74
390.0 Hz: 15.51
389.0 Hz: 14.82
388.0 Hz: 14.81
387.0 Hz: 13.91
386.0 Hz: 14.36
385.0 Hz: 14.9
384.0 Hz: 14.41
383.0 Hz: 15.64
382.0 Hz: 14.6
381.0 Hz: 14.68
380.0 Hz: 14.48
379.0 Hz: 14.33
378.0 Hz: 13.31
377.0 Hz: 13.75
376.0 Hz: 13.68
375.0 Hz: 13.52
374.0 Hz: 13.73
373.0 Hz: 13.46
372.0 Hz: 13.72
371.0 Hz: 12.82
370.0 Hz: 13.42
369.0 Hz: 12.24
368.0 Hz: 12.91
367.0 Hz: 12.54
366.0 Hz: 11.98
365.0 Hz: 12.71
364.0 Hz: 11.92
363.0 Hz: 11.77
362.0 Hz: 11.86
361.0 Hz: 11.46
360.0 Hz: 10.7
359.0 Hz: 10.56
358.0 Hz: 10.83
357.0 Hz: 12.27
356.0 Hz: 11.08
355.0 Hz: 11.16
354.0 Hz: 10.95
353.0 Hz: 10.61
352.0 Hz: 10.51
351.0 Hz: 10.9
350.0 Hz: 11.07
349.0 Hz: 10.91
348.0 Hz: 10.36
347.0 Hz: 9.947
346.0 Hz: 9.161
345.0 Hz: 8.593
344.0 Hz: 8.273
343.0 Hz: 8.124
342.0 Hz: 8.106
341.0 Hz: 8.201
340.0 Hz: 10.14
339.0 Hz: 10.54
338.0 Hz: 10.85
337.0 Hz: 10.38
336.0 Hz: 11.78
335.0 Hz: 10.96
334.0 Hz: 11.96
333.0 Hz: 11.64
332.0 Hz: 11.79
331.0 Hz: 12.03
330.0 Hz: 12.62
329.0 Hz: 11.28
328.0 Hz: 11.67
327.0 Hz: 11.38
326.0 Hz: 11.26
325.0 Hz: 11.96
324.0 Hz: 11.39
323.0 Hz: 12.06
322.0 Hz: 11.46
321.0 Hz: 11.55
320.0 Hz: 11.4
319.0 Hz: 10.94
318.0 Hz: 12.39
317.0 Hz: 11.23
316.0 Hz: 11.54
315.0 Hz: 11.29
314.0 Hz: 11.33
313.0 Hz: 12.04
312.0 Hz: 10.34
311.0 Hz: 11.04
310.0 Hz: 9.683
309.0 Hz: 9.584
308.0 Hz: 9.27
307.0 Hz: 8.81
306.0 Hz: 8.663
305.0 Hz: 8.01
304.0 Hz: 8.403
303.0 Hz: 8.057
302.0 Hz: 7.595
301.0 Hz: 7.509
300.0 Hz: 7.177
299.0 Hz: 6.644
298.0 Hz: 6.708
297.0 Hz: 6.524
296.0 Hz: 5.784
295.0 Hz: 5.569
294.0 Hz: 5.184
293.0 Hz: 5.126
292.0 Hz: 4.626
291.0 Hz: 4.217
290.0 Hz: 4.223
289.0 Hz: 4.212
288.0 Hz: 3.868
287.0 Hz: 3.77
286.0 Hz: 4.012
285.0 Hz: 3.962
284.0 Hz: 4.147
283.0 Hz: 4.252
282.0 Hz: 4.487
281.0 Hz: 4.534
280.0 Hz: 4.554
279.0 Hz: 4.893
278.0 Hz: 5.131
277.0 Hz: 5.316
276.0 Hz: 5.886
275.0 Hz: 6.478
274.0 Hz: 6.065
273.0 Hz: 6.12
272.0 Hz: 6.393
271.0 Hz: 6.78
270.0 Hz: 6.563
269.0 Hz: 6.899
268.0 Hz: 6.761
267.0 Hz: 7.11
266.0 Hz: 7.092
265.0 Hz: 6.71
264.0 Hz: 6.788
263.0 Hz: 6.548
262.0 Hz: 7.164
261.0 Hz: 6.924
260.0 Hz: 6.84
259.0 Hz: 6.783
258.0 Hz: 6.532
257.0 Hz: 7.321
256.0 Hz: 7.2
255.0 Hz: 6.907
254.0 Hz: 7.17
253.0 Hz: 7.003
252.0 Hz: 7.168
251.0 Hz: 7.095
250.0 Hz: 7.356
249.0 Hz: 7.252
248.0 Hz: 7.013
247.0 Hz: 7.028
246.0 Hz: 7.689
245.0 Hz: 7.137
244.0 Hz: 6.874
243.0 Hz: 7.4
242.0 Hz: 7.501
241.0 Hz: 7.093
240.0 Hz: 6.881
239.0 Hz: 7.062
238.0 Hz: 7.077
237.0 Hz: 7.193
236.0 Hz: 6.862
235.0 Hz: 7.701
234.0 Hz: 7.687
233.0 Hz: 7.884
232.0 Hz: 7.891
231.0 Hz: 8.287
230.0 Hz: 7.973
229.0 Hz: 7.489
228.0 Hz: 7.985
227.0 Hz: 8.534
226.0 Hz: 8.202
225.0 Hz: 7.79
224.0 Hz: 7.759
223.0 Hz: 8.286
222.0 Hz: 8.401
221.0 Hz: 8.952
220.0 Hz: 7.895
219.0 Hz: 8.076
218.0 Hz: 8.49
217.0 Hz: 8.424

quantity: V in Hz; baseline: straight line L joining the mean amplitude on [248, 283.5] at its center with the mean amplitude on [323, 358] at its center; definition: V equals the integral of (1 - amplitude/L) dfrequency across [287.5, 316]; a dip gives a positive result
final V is 3.3 Hz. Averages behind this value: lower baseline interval 6.41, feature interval 7.62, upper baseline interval 10.7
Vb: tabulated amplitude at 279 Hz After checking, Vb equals 4.893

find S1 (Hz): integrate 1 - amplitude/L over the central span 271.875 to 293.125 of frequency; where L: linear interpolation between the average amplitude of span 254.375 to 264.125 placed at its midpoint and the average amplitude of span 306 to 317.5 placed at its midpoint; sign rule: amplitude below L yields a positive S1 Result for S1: 9.1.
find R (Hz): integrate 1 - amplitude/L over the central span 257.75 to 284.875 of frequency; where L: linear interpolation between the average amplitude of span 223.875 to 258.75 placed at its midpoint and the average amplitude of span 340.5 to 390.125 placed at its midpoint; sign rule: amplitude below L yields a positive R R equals 7.9 Hz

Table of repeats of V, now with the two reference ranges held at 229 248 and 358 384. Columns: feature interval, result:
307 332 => -0.9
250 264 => 2.0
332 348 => 2.3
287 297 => 5.0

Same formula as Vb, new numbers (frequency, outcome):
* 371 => 12.82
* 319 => 10.94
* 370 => 13.42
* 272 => 6.393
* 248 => 7.013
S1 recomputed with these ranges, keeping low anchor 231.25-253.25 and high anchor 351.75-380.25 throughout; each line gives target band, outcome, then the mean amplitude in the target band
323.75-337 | -0.9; 11.6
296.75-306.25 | 2.1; 7.53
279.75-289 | 5.0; 4.17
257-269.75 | 2.0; 6.86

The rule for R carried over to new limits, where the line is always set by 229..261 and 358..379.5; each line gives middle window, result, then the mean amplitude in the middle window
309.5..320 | -0.9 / 11.2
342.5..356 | 2.0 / 10.1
